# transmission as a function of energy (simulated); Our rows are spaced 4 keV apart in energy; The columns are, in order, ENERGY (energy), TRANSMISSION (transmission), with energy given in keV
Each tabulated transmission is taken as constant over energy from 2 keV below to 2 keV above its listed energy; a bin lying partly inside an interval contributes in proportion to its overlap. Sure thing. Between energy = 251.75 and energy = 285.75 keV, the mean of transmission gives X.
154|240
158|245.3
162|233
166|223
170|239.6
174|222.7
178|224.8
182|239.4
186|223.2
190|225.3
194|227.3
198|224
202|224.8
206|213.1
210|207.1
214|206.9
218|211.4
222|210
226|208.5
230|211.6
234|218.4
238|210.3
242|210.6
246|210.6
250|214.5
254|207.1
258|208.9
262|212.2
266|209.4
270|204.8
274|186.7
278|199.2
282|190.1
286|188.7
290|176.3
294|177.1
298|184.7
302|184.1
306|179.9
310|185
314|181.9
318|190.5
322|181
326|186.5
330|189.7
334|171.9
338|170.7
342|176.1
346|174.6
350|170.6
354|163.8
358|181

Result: 202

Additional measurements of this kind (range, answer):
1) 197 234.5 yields 213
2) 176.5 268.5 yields 216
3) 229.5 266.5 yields 211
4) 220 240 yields 212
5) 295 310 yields 183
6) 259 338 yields 188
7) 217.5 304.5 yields 201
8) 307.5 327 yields 185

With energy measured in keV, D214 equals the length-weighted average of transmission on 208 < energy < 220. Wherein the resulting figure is 208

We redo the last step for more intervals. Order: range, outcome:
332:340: 171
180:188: 231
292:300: 181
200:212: 215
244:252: 213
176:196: 228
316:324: 186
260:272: 209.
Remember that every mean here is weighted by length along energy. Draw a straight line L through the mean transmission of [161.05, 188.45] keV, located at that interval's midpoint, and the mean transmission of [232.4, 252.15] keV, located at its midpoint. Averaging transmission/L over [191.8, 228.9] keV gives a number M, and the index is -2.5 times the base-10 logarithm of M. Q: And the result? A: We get 0.03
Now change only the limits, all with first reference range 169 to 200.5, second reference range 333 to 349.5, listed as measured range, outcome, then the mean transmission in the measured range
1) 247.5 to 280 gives -0.03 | 205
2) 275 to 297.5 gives 0.04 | 186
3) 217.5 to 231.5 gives 0.02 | 210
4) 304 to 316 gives 0.01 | 182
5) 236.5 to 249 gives -0.02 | 211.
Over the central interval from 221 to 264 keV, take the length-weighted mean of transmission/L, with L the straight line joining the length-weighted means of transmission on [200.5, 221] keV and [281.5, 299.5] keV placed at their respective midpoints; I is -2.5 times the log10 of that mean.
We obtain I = -0.06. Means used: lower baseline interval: 212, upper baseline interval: 183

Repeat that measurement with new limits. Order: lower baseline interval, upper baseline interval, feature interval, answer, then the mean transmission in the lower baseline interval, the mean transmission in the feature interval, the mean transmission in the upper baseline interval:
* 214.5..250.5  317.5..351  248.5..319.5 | 0.01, 211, 193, 179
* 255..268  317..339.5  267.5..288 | 0.05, 210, 194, 182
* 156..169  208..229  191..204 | -0.03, 234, 225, 209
